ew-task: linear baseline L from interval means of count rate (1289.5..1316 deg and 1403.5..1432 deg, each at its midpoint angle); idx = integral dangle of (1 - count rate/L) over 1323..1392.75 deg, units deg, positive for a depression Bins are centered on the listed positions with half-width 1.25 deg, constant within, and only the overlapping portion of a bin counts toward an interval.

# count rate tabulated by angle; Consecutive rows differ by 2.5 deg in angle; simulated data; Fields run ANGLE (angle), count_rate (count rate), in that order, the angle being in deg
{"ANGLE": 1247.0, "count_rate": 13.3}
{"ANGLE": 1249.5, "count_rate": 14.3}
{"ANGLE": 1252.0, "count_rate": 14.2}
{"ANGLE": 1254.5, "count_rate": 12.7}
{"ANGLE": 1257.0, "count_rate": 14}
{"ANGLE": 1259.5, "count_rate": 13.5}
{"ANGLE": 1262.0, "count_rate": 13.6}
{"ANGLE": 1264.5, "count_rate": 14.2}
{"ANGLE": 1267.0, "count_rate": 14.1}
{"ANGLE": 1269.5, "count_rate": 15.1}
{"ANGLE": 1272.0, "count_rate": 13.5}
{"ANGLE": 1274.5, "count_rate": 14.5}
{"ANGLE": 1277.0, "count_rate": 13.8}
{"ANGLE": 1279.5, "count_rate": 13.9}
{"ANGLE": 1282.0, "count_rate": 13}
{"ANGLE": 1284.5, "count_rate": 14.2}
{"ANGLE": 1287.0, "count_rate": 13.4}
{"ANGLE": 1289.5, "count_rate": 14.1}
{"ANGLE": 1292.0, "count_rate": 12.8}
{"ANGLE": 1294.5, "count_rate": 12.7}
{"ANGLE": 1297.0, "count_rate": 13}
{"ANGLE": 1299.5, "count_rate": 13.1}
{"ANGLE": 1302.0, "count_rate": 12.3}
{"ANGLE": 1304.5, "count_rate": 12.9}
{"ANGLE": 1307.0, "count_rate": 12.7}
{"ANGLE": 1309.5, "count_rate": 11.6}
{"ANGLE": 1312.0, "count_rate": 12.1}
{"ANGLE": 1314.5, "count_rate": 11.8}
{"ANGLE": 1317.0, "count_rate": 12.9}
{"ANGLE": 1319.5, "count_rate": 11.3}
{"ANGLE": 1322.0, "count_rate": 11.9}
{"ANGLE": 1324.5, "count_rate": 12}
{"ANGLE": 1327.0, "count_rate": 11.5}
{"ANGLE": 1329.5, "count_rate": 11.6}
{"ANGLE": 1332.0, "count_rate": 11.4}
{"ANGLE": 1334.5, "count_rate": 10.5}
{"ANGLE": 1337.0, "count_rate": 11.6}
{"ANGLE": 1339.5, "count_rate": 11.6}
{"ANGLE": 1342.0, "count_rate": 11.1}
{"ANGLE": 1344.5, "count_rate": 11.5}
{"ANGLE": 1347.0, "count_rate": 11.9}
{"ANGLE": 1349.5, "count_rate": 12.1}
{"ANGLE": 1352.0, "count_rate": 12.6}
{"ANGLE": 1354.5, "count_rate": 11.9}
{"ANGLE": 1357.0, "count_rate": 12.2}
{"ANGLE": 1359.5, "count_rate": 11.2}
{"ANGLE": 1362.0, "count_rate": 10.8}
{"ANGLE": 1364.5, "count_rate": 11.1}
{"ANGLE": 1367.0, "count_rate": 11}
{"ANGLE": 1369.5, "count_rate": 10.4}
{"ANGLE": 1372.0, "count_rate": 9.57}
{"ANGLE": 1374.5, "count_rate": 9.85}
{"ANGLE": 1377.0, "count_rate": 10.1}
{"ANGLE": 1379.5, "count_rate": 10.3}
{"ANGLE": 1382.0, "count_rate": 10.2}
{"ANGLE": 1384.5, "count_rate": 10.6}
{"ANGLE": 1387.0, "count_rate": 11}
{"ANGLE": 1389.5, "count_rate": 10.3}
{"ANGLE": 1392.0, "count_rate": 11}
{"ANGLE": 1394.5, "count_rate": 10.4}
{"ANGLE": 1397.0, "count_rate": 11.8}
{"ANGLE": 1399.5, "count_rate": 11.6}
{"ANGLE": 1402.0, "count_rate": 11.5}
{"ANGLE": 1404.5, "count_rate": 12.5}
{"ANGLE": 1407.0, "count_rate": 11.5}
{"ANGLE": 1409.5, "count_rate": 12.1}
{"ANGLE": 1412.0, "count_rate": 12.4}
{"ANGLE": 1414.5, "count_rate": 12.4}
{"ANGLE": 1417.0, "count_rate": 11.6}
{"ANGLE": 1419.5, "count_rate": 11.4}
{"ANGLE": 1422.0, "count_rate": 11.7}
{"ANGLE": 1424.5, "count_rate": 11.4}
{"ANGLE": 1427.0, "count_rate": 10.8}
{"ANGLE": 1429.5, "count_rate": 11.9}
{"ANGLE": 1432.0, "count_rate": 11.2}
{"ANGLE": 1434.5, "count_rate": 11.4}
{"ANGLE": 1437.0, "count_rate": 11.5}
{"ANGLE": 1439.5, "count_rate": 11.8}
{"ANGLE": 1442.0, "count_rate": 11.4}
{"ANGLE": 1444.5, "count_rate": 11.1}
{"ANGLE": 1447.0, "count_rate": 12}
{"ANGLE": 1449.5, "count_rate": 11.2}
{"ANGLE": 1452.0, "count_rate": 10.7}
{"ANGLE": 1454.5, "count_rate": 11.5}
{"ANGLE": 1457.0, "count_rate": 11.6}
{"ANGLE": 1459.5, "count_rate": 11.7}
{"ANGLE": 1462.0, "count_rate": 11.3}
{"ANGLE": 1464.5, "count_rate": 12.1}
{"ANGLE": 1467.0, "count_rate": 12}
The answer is 6.19 deg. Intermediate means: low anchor 12.6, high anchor 11.8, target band 11.1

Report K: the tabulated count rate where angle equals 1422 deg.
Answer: 11.7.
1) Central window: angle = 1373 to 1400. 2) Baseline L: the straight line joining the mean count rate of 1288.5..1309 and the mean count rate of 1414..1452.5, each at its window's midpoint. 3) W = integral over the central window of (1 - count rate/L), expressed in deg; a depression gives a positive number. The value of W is 3.0 deg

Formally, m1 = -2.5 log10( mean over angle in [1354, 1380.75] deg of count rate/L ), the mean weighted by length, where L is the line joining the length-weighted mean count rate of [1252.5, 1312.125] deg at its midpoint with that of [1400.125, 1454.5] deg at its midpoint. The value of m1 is 0.15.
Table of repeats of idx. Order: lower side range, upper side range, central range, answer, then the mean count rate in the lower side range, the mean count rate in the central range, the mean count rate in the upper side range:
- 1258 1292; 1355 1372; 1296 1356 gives 1.4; 13.9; 12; 11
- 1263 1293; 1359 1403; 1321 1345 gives 1.4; 13.9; 11.5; 10.7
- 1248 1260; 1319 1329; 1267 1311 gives -2.1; 13.7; 13.3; 11.7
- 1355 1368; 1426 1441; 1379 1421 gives 0.1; 11.3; 11.3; 11.4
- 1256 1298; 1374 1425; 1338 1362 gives 1.0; 13.7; 11.7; 11.2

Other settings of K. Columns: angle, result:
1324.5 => 12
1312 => 12.1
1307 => 12.7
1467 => 12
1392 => 11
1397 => 11.8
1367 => 11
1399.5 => 11.6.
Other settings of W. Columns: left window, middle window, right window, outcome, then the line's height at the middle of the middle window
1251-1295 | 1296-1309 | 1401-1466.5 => 0.6 deg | 13.4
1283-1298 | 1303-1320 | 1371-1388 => 0.5 deg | 12.6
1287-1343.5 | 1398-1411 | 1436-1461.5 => -0.2 deg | 11.7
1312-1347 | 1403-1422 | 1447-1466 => -0.7 deg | 11.5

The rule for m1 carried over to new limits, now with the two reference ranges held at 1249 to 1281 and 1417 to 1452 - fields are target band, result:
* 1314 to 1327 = 0.10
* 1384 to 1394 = 0.13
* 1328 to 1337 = 0.15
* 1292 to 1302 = 0.05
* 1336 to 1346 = 0.12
